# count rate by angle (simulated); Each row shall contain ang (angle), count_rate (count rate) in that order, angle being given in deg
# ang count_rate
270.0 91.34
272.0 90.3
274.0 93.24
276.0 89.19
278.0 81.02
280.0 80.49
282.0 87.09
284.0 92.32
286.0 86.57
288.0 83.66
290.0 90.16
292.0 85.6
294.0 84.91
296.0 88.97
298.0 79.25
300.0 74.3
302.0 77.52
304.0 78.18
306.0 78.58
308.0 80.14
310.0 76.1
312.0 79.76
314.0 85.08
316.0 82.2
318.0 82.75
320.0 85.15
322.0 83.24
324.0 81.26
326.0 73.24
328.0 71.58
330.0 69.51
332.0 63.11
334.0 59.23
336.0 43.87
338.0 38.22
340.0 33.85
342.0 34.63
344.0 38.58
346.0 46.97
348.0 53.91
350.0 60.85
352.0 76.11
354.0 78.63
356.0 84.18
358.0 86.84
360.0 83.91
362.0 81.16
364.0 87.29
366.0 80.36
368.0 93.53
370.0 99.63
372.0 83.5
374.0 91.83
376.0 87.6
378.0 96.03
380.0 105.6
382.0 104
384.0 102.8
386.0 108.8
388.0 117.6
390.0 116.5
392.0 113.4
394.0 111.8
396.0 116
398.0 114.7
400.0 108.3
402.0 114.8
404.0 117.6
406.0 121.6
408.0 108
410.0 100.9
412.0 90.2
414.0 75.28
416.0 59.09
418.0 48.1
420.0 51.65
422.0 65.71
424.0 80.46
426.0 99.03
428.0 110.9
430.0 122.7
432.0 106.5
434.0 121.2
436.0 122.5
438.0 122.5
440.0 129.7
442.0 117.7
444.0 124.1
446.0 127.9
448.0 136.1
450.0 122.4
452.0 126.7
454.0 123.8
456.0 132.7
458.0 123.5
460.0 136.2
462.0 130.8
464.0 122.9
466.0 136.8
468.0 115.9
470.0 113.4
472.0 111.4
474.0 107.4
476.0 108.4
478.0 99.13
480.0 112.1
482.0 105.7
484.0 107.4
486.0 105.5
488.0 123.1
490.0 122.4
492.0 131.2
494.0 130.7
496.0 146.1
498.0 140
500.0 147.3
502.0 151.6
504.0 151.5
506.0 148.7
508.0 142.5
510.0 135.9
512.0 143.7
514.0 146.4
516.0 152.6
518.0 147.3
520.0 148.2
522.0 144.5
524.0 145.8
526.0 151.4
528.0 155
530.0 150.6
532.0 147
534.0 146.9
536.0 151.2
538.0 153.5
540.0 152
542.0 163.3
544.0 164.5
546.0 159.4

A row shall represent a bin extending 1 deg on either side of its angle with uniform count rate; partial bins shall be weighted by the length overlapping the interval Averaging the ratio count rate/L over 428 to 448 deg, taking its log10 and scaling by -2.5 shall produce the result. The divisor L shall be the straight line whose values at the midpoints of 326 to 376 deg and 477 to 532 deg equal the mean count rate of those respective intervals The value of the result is -0.14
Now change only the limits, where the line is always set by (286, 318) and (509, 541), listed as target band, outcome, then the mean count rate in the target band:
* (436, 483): 0.06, 121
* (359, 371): 0.15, 87.6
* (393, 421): 0.18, 95.6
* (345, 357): 0.40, 66.8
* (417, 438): 0.26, 94.3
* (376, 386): 0.04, 101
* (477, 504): 0.10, 126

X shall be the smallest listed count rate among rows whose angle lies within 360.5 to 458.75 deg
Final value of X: 48.1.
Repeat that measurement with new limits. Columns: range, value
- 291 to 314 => 74.3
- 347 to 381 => 53.91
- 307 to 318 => 76.1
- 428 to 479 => 99.13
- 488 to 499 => 122.4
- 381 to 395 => 102.8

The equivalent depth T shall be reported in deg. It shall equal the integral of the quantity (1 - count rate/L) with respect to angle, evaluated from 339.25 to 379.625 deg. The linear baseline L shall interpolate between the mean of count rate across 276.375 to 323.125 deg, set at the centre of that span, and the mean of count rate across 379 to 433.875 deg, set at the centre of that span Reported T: 7.9 deg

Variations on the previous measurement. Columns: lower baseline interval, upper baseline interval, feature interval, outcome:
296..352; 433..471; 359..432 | 1.88 deg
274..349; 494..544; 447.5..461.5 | -0.40 deg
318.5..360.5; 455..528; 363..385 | -3.97 deg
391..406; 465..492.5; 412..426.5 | 5.75 deg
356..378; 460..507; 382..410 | -4.45 deg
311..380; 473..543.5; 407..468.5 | 0.72 deg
